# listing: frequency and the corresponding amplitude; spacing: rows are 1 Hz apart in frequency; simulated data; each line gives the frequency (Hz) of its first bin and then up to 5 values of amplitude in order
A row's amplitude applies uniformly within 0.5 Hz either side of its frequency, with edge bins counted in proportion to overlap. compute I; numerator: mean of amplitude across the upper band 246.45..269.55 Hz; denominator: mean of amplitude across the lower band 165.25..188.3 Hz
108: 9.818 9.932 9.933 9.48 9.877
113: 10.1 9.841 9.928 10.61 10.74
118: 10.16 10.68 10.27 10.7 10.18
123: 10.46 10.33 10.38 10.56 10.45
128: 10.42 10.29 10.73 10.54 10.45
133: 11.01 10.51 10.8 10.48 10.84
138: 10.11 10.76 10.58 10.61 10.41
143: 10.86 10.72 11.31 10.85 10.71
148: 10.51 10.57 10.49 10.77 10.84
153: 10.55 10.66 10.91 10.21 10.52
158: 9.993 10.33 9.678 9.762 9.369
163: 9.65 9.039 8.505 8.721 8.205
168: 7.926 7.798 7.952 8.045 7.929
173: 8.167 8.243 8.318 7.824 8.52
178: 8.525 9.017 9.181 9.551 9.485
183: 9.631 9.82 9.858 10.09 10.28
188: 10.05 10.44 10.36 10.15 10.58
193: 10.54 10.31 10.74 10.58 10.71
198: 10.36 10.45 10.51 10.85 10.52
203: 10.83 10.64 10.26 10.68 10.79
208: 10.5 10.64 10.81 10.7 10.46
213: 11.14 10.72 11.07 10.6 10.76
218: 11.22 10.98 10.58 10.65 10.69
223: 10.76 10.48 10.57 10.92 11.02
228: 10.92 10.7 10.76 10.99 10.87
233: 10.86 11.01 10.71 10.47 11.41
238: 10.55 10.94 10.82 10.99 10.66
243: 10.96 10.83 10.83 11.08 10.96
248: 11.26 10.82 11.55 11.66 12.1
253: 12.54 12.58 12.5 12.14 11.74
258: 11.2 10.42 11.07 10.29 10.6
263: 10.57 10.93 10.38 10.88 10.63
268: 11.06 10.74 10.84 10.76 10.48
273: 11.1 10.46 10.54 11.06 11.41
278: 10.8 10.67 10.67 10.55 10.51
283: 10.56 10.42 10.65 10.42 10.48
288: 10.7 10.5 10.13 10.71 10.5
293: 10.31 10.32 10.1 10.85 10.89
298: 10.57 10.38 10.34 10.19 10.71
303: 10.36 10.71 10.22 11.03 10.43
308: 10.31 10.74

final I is 1.28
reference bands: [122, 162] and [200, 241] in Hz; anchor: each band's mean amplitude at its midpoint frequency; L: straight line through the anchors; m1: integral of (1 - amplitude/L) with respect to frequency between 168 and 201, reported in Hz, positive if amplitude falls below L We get 3.6 Hz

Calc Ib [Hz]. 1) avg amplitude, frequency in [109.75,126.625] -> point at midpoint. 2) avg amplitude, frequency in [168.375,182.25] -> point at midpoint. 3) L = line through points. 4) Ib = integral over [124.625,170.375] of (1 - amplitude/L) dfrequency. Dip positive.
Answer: -4.1 Hz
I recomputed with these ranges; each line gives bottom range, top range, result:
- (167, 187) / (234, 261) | 1.28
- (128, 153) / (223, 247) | 1.02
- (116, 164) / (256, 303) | 1.02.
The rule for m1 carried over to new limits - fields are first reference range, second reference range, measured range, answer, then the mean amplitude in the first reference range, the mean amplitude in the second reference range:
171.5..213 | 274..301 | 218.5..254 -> -2.6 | 9.96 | 10.6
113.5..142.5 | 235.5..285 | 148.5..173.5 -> 2.7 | 10.5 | 11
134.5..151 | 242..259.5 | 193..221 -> 1.2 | 10.7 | 11.5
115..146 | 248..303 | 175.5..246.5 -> 1.6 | 10.6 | 10.9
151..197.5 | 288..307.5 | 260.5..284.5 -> -1.0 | 9.53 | 10.5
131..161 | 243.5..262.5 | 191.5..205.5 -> 0.5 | 10.6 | 11.4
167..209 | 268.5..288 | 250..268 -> -1.4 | 9.68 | 10.7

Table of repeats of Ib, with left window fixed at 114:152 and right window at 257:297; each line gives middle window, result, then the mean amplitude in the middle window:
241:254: -0.8 Hz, 11.3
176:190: 1.4 Hz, 9.54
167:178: 2.6 Hz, 8.1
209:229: -0.3 Hz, 10.8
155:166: 0.9 Hz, 9.72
